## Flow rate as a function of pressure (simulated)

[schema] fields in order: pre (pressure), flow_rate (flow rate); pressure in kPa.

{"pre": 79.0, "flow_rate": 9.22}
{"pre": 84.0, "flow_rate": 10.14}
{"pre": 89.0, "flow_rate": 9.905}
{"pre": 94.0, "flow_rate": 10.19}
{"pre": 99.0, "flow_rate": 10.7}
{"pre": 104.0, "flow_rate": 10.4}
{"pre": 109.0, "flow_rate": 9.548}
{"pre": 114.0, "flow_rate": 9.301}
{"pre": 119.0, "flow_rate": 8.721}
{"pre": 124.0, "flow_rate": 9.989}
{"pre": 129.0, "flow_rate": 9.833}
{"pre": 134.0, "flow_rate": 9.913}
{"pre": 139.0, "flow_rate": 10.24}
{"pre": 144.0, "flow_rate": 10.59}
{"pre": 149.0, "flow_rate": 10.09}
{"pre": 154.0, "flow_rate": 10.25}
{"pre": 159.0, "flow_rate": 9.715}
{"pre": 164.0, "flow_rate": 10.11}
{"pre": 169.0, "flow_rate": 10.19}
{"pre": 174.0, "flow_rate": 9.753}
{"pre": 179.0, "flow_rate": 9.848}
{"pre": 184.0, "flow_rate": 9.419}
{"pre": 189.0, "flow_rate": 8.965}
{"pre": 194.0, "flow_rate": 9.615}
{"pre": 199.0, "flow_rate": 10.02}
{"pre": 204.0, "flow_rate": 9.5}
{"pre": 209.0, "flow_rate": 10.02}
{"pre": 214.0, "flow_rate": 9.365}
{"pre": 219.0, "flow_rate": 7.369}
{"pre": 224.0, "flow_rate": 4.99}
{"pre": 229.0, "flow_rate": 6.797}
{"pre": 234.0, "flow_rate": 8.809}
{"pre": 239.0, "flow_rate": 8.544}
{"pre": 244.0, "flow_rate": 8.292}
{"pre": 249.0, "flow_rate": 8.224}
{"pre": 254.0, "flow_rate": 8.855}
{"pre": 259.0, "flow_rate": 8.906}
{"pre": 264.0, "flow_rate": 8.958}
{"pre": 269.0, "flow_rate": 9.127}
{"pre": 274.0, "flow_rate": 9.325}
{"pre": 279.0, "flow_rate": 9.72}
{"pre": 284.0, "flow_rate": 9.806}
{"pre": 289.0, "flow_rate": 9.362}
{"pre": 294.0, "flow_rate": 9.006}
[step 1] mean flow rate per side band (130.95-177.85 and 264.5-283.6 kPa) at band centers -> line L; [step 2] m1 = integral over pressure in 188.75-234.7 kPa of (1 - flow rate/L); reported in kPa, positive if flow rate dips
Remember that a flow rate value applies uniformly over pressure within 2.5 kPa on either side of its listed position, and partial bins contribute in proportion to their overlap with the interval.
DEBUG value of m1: 5.87 kPa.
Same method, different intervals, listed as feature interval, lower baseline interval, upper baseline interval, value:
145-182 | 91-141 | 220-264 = -3.4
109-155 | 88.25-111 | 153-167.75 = 1.1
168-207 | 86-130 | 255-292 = -0.3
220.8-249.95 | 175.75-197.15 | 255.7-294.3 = 5.6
